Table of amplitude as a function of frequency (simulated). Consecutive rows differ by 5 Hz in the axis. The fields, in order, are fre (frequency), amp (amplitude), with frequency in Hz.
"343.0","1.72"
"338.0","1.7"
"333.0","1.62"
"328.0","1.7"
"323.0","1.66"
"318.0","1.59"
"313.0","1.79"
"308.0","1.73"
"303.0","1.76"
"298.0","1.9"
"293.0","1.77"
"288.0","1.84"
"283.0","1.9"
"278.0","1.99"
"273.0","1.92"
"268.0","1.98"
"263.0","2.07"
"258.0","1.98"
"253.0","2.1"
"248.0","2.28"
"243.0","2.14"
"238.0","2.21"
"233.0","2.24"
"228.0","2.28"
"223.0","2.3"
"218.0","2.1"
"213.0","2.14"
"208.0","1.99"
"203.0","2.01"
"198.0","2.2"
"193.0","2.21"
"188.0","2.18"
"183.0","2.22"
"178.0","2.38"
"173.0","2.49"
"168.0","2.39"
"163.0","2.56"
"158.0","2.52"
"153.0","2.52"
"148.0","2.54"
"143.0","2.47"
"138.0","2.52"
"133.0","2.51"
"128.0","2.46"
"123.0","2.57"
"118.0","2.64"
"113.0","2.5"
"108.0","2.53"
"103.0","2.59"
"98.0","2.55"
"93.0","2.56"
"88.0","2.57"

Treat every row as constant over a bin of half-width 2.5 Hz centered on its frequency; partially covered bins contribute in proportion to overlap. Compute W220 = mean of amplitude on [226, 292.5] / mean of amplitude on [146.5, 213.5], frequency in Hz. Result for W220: 0.89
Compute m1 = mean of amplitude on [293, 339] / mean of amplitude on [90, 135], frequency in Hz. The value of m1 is 0.7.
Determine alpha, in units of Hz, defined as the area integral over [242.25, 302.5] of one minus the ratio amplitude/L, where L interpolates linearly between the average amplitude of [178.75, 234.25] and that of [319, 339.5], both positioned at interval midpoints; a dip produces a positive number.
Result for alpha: -2.39 Hz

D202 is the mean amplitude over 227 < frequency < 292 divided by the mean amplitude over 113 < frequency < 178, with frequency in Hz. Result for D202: 0.82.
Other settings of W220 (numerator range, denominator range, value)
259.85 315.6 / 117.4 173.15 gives 0.75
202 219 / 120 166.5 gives 0.82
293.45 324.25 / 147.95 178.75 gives 0.70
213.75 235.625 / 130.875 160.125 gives 0.88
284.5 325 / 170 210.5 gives 0.80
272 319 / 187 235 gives 0.84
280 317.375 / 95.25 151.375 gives 0.71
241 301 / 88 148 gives 0.78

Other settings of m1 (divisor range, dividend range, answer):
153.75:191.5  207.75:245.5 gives 0.91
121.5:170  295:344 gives 0.69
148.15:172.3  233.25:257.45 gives 0.87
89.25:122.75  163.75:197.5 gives 0.90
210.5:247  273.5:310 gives 0.84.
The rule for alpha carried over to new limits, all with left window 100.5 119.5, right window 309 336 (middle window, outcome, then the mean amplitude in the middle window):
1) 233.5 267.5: -2.6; 2.13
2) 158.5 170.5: -0.8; 2.48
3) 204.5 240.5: -1.5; 2.18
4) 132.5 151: -0.6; 2.51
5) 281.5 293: -0.1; 1.85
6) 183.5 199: 0.2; 2.2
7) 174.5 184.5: -0.2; 2.33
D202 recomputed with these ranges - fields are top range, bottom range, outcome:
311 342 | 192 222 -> 0.79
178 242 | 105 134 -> 0.86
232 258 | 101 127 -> 0.85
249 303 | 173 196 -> 0.86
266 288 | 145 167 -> 0.77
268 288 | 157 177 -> 0.78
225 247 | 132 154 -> 0.89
